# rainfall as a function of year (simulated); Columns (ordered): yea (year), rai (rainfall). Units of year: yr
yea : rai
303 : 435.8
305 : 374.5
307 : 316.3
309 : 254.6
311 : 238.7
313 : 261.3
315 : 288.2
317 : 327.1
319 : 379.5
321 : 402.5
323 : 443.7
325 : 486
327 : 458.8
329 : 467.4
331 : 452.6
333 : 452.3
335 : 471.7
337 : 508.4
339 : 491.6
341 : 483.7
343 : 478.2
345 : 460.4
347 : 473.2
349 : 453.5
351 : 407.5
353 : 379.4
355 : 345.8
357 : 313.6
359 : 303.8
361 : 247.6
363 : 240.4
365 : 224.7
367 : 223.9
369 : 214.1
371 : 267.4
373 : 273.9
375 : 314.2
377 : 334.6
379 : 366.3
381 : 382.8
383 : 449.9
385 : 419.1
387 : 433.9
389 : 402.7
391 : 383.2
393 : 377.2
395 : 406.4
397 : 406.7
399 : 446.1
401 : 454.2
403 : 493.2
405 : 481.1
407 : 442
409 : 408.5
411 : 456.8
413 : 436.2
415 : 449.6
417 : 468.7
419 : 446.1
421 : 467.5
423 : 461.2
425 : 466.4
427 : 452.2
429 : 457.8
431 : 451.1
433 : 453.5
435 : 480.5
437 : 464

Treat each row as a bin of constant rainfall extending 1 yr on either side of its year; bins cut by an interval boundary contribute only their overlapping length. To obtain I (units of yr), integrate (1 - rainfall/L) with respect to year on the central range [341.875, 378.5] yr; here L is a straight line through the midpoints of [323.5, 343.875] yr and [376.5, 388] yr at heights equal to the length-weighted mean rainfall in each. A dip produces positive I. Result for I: 8.8 yr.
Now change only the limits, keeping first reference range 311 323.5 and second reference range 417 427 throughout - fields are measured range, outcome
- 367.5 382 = 3.6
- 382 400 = 0.4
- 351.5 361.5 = 1.5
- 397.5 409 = -0.5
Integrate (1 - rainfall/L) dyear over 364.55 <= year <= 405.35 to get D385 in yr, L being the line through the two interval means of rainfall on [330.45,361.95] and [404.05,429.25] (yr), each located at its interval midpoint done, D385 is 6.5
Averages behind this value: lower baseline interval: 420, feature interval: 369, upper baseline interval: 453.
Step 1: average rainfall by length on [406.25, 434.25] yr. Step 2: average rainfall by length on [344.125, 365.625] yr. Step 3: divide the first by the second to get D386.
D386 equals 1.28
